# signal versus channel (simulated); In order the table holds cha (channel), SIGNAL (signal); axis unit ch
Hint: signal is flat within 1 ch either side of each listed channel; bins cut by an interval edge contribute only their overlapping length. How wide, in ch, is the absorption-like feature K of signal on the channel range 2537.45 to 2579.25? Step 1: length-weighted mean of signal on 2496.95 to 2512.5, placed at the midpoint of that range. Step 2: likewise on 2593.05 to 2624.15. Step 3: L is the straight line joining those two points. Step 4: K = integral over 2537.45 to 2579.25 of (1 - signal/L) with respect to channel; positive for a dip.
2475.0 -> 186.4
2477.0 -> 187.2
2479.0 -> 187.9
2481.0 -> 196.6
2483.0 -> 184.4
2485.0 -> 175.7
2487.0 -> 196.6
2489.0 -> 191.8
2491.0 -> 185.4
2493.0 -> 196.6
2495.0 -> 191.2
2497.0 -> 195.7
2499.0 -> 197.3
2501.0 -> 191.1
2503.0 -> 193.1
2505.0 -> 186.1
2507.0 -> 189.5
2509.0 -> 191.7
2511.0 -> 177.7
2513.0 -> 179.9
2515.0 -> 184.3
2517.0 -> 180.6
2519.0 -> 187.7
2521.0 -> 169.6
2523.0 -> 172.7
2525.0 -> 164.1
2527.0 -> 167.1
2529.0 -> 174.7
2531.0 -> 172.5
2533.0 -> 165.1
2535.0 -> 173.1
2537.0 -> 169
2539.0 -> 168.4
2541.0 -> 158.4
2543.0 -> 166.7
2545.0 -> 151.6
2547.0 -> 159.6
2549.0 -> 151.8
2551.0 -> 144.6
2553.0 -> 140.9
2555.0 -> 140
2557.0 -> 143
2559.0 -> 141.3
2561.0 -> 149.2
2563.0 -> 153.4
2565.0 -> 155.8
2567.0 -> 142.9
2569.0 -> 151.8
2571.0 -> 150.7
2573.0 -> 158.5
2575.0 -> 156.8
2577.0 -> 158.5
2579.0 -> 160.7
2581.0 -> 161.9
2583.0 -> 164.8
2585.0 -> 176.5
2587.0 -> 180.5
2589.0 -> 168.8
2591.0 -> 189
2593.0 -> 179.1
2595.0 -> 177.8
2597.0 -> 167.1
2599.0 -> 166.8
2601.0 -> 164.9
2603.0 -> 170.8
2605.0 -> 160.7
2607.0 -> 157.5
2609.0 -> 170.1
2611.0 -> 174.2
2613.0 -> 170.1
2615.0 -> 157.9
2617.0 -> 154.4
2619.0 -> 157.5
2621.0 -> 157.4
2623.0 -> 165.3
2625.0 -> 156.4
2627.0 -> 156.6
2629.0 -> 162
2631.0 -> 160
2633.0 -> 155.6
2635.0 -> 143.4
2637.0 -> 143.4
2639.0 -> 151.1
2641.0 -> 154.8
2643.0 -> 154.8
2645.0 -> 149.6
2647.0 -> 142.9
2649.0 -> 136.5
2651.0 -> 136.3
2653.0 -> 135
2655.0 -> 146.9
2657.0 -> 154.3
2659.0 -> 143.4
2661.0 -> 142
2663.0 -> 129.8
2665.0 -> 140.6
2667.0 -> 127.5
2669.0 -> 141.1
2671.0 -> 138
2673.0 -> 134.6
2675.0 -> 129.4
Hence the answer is 5.7 ch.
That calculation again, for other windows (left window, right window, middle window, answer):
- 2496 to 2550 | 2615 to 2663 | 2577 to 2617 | -2.4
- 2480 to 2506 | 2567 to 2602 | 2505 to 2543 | 1.6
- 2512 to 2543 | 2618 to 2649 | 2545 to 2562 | 2.1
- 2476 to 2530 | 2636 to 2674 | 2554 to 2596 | 1.1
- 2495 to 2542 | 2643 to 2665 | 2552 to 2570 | 2.2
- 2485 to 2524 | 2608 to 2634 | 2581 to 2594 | -0.5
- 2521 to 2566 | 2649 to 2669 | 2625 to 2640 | -1.0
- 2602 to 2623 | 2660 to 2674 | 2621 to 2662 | -0.2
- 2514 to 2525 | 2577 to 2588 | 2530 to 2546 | 0.8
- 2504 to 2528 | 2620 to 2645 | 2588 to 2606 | -1.0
